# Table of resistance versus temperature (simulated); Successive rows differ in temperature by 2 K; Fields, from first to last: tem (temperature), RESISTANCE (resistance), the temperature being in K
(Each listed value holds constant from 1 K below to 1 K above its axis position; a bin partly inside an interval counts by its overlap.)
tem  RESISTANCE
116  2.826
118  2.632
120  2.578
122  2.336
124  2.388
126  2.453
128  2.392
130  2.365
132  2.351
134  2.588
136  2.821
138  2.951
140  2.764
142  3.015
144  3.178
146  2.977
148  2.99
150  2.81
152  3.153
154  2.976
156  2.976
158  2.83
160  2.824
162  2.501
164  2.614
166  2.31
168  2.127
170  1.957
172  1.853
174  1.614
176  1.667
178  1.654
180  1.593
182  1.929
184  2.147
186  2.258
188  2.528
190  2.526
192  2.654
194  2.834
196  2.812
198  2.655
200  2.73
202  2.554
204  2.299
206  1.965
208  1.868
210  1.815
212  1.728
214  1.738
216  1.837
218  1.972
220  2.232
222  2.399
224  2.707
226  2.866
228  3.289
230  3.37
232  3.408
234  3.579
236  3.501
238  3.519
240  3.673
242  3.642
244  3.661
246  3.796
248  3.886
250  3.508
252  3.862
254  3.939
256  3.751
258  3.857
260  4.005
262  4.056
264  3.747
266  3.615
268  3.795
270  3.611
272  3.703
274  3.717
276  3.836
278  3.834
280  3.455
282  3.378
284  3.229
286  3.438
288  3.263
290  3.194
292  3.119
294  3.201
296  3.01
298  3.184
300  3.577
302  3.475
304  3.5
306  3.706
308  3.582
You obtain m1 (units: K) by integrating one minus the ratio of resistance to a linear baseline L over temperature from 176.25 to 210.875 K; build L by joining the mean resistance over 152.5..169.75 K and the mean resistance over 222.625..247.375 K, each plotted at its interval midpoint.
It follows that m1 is 8.2 K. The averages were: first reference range 2.63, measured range 2.27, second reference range 3.41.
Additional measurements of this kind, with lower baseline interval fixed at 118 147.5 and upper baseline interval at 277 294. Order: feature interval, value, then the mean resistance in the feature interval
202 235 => 6.6 K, 2.45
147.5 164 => -0.6 K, 2.86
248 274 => -4.4 K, 3.79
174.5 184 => 3.7 K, 1.75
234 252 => -2.8 K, 3.66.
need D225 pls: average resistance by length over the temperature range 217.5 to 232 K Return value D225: 2.76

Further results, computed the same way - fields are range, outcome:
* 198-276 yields 3.14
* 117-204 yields 2.51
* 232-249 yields 3.64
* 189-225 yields 2.3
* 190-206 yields 2.6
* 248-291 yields 3.66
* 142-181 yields 2.47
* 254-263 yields 3.92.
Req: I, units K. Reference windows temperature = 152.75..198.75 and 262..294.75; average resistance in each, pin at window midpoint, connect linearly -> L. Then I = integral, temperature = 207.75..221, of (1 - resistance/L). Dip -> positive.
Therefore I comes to 4.30 K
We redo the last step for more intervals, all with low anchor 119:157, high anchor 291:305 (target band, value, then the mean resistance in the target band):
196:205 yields 1.1 K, 2.59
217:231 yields 1.6 K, 2.69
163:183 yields 6.5 K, 1.93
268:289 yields -2.2 K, 3.56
